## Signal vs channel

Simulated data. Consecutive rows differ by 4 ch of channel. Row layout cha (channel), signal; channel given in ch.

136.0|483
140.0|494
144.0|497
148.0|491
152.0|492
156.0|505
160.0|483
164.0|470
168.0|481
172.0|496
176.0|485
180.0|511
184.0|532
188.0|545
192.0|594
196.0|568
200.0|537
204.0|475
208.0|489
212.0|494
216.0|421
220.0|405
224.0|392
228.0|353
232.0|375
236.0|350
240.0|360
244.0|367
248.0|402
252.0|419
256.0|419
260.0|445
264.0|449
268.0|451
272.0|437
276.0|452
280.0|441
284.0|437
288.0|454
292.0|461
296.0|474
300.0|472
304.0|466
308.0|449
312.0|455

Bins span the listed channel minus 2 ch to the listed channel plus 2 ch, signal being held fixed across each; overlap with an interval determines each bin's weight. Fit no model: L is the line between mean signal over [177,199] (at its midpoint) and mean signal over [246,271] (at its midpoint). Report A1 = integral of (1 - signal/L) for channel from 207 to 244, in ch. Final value 6.6 ch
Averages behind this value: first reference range 546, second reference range 431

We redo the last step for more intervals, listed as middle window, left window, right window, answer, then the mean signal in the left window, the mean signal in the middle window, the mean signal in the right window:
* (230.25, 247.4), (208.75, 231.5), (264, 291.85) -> 2.4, 415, 366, 447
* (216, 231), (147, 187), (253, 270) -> 2.4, 496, 388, 440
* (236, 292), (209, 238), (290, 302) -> 2.0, 402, 424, 469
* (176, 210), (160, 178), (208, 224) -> -5.0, 483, 529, 440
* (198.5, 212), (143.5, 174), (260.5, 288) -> -0.8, 489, 498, 445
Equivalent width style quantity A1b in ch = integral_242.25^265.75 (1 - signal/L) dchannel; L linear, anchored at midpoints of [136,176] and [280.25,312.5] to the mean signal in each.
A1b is 2.5 ch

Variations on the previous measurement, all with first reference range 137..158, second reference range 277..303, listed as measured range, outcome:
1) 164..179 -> 0.06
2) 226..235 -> 2.10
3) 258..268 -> 0.35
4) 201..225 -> 1.29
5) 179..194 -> -1.96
